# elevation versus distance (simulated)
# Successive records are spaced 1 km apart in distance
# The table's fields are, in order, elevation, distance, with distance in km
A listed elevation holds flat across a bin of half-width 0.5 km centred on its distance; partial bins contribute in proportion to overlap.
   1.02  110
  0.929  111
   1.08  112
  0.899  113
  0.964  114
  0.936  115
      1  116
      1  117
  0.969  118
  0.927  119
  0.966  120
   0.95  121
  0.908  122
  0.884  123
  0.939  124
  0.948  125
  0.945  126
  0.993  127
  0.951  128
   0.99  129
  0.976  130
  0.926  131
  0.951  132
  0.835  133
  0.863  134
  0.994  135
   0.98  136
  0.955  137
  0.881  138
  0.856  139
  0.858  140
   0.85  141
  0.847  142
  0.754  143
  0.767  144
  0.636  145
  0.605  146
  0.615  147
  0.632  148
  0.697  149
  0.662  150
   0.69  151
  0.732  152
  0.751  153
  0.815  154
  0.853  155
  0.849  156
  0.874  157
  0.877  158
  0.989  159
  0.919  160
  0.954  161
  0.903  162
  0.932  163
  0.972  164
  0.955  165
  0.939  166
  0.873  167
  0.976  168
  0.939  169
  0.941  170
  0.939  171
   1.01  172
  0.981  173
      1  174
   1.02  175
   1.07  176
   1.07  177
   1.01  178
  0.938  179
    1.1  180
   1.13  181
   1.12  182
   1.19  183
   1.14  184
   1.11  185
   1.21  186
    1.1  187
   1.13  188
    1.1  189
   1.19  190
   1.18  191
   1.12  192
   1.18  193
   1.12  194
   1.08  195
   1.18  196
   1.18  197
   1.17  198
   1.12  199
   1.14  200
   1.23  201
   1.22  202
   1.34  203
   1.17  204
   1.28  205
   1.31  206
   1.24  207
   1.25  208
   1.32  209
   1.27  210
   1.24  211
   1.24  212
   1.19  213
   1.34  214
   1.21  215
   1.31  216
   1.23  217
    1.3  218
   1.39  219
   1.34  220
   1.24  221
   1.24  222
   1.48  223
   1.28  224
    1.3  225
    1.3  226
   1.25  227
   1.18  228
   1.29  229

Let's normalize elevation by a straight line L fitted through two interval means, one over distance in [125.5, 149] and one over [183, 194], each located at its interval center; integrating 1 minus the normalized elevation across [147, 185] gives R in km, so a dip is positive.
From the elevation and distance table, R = 3.5 km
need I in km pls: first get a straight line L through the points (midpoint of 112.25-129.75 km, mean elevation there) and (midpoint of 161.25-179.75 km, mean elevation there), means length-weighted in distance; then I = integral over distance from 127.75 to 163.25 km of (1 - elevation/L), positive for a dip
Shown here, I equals 4.6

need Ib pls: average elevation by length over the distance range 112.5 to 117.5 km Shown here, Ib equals 0.96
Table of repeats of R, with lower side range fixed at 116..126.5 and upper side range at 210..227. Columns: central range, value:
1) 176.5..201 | 1.2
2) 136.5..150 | 3.4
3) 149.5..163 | 2.9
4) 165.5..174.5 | 1.3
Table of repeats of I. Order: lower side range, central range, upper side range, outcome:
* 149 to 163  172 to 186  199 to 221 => -0.74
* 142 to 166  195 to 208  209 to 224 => -0.43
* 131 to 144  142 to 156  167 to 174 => 2.95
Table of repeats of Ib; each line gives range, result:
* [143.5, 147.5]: 0.656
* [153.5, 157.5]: 0.848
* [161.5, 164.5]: 0.936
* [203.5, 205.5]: 1.23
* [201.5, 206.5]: 1.26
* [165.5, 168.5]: 0.929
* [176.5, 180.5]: 1.03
